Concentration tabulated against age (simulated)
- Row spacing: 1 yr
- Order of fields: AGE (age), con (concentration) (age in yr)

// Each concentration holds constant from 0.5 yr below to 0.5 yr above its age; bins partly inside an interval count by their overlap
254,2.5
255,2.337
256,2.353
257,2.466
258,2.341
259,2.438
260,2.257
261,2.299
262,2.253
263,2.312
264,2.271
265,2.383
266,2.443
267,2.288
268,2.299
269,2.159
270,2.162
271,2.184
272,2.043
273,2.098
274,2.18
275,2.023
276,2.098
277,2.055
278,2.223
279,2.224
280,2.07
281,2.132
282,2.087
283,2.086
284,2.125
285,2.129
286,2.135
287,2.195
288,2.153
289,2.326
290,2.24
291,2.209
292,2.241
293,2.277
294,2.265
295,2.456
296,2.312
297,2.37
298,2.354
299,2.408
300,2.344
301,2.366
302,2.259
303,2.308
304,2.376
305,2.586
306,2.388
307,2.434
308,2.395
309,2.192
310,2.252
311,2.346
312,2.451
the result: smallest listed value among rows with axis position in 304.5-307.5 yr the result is 2.388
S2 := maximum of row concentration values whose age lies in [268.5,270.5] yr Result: 2.162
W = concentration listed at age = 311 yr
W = 2.346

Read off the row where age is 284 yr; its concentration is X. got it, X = 2.125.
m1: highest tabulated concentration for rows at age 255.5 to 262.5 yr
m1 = 2.466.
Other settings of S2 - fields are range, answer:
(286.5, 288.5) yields 2.195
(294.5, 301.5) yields 2.456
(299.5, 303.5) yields 2.366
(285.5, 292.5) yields 2.326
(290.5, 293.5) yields 2.277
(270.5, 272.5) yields 2.184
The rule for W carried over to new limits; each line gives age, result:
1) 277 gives 2.055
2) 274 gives 2.18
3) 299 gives 2.408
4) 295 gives 2.456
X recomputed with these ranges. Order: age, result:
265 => 2.383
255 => 2.337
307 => 2.434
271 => 2.184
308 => 2.395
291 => 2.209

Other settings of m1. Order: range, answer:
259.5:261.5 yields 2.299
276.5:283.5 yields 2.224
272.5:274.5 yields 2.18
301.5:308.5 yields 2.586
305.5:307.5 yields 2.434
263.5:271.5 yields 2.443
